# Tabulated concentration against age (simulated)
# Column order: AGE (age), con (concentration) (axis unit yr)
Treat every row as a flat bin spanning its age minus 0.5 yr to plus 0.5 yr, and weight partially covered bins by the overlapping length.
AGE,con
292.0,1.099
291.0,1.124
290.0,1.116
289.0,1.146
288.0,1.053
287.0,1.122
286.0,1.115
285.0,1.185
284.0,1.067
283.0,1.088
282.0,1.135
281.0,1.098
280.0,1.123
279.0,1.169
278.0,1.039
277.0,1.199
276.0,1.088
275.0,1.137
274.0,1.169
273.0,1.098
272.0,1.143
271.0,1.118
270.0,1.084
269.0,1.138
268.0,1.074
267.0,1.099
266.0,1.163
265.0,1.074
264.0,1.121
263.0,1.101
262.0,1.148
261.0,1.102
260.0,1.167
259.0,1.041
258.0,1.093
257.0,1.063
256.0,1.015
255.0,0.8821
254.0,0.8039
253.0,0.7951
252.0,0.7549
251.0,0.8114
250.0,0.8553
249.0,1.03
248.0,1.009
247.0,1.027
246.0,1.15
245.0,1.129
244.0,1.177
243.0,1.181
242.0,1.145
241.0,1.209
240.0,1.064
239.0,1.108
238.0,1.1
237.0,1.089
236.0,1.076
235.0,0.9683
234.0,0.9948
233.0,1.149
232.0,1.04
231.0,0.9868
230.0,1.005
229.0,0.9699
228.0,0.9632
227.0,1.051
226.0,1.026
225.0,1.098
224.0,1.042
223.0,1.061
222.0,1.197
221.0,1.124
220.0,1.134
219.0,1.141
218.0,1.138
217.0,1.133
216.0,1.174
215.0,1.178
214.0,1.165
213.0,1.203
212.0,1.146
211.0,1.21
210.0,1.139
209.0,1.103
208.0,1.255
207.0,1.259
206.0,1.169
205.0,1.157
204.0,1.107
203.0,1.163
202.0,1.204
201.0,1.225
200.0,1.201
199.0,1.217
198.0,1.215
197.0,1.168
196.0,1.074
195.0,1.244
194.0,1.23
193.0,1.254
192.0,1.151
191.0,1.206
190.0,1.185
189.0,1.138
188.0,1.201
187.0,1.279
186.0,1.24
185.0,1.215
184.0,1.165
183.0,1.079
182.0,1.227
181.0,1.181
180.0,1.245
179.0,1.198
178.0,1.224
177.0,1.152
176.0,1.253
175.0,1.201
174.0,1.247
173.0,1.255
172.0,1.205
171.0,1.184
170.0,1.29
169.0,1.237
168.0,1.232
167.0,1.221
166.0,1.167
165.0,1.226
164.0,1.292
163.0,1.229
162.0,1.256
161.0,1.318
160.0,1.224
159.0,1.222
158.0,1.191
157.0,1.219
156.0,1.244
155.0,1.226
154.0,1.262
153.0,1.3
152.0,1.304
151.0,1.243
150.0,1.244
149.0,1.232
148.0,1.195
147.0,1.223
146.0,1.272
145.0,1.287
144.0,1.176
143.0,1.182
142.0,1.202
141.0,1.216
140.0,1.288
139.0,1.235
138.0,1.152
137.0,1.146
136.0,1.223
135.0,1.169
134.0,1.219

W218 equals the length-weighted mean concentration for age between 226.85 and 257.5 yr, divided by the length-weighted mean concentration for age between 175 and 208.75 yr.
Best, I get 0.85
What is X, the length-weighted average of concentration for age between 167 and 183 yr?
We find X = 1.22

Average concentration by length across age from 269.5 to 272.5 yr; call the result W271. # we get 1.11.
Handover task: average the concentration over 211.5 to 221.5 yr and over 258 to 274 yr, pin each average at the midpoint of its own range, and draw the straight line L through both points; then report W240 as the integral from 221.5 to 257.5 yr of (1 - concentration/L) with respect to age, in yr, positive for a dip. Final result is 3.4 yr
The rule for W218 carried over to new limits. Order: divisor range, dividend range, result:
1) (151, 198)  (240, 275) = 0.87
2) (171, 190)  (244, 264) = 0.84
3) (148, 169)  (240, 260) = 0.82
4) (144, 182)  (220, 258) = 0.84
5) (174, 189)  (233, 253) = 0.87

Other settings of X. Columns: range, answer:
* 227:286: 1.07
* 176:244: 1.15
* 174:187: 1.2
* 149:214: 1.21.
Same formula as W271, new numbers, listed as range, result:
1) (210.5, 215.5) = 1.18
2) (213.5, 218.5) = 1.16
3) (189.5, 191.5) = 1.2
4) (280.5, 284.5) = 1.1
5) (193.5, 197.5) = 1.18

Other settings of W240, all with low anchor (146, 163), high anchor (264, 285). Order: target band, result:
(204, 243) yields 2.0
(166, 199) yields 0.2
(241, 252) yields 1.0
